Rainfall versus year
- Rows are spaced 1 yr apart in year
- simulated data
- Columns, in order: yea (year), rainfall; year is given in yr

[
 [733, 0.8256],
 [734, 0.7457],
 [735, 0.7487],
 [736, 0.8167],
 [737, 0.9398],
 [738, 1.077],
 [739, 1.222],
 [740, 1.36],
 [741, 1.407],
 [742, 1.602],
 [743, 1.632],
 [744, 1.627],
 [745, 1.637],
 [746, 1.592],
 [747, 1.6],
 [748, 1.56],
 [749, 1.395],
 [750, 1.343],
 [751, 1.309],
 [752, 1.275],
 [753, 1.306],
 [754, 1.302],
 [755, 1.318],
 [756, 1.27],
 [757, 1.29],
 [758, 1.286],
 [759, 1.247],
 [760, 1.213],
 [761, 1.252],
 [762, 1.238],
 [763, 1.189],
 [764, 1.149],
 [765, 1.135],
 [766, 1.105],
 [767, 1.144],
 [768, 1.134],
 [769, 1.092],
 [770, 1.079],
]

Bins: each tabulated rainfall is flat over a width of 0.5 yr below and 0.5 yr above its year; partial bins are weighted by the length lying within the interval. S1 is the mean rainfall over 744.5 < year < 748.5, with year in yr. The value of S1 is 1.6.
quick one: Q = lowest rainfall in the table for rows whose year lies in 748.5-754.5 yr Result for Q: 1.275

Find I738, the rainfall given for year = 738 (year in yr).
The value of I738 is 1.077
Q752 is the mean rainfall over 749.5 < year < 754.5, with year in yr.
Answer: 1.31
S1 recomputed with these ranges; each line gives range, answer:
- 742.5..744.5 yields 1.63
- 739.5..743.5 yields 1.5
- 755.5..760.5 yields 1.26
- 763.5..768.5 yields 1.13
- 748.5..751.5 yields 1.35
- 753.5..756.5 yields 1.3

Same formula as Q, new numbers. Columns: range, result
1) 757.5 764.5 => 1.149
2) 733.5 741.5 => 0.7457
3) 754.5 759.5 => 1.247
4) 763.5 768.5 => 1.105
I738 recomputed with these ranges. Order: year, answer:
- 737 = 0.9398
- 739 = 1.222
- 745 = 1.637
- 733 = 0.8256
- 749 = 1.395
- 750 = 1.343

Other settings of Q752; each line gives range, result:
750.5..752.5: 1.29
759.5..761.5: 1.23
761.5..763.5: 1.21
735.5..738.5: 0.945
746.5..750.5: 1.47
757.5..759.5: 1.27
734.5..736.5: 0.783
